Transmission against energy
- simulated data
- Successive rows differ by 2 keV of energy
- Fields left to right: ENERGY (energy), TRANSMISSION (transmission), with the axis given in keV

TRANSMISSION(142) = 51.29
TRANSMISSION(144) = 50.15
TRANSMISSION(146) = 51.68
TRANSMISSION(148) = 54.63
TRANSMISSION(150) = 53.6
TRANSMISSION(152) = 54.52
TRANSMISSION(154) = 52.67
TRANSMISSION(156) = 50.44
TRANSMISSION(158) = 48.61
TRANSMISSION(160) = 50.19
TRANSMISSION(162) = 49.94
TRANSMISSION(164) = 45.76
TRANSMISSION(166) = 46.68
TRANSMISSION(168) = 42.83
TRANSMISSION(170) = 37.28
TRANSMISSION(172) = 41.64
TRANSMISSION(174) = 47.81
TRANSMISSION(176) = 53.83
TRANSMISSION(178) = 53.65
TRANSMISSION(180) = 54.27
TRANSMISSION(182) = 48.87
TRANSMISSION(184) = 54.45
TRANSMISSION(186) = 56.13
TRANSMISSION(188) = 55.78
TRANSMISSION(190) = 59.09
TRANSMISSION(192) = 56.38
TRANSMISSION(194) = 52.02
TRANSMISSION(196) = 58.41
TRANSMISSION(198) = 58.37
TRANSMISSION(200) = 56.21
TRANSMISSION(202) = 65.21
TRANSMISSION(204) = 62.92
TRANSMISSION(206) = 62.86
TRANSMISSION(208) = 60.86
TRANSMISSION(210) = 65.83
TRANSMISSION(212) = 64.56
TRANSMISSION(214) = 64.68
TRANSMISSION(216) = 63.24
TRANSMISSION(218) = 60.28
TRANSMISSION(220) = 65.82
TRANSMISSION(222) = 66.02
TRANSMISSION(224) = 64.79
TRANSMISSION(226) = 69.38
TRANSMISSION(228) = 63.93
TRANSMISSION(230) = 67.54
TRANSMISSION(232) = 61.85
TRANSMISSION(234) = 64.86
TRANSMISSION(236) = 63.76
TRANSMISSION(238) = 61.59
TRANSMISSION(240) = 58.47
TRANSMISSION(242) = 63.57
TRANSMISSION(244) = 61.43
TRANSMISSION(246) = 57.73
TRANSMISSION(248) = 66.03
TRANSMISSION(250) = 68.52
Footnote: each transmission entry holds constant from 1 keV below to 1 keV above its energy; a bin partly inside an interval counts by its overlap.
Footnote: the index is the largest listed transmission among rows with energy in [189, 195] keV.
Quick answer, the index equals 59.09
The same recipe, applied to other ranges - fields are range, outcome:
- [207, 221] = 65.83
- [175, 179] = 53.83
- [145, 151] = 54.63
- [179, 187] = 56.13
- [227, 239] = 67.54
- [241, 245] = 63.57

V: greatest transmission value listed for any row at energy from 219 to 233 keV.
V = 69.38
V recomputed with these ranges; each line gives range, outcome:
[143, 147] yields 51.68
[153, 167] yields 52.67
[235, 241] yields 63.76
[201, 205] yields 65.21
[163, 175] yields 47.81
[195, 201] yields 58.41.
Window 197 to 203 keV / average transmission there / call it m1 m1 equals 59.9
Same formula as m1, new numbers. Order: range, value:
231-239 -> 63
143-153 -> 52.9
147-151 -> 54.1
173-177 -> 50.8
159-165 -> 48.6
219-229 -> 66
